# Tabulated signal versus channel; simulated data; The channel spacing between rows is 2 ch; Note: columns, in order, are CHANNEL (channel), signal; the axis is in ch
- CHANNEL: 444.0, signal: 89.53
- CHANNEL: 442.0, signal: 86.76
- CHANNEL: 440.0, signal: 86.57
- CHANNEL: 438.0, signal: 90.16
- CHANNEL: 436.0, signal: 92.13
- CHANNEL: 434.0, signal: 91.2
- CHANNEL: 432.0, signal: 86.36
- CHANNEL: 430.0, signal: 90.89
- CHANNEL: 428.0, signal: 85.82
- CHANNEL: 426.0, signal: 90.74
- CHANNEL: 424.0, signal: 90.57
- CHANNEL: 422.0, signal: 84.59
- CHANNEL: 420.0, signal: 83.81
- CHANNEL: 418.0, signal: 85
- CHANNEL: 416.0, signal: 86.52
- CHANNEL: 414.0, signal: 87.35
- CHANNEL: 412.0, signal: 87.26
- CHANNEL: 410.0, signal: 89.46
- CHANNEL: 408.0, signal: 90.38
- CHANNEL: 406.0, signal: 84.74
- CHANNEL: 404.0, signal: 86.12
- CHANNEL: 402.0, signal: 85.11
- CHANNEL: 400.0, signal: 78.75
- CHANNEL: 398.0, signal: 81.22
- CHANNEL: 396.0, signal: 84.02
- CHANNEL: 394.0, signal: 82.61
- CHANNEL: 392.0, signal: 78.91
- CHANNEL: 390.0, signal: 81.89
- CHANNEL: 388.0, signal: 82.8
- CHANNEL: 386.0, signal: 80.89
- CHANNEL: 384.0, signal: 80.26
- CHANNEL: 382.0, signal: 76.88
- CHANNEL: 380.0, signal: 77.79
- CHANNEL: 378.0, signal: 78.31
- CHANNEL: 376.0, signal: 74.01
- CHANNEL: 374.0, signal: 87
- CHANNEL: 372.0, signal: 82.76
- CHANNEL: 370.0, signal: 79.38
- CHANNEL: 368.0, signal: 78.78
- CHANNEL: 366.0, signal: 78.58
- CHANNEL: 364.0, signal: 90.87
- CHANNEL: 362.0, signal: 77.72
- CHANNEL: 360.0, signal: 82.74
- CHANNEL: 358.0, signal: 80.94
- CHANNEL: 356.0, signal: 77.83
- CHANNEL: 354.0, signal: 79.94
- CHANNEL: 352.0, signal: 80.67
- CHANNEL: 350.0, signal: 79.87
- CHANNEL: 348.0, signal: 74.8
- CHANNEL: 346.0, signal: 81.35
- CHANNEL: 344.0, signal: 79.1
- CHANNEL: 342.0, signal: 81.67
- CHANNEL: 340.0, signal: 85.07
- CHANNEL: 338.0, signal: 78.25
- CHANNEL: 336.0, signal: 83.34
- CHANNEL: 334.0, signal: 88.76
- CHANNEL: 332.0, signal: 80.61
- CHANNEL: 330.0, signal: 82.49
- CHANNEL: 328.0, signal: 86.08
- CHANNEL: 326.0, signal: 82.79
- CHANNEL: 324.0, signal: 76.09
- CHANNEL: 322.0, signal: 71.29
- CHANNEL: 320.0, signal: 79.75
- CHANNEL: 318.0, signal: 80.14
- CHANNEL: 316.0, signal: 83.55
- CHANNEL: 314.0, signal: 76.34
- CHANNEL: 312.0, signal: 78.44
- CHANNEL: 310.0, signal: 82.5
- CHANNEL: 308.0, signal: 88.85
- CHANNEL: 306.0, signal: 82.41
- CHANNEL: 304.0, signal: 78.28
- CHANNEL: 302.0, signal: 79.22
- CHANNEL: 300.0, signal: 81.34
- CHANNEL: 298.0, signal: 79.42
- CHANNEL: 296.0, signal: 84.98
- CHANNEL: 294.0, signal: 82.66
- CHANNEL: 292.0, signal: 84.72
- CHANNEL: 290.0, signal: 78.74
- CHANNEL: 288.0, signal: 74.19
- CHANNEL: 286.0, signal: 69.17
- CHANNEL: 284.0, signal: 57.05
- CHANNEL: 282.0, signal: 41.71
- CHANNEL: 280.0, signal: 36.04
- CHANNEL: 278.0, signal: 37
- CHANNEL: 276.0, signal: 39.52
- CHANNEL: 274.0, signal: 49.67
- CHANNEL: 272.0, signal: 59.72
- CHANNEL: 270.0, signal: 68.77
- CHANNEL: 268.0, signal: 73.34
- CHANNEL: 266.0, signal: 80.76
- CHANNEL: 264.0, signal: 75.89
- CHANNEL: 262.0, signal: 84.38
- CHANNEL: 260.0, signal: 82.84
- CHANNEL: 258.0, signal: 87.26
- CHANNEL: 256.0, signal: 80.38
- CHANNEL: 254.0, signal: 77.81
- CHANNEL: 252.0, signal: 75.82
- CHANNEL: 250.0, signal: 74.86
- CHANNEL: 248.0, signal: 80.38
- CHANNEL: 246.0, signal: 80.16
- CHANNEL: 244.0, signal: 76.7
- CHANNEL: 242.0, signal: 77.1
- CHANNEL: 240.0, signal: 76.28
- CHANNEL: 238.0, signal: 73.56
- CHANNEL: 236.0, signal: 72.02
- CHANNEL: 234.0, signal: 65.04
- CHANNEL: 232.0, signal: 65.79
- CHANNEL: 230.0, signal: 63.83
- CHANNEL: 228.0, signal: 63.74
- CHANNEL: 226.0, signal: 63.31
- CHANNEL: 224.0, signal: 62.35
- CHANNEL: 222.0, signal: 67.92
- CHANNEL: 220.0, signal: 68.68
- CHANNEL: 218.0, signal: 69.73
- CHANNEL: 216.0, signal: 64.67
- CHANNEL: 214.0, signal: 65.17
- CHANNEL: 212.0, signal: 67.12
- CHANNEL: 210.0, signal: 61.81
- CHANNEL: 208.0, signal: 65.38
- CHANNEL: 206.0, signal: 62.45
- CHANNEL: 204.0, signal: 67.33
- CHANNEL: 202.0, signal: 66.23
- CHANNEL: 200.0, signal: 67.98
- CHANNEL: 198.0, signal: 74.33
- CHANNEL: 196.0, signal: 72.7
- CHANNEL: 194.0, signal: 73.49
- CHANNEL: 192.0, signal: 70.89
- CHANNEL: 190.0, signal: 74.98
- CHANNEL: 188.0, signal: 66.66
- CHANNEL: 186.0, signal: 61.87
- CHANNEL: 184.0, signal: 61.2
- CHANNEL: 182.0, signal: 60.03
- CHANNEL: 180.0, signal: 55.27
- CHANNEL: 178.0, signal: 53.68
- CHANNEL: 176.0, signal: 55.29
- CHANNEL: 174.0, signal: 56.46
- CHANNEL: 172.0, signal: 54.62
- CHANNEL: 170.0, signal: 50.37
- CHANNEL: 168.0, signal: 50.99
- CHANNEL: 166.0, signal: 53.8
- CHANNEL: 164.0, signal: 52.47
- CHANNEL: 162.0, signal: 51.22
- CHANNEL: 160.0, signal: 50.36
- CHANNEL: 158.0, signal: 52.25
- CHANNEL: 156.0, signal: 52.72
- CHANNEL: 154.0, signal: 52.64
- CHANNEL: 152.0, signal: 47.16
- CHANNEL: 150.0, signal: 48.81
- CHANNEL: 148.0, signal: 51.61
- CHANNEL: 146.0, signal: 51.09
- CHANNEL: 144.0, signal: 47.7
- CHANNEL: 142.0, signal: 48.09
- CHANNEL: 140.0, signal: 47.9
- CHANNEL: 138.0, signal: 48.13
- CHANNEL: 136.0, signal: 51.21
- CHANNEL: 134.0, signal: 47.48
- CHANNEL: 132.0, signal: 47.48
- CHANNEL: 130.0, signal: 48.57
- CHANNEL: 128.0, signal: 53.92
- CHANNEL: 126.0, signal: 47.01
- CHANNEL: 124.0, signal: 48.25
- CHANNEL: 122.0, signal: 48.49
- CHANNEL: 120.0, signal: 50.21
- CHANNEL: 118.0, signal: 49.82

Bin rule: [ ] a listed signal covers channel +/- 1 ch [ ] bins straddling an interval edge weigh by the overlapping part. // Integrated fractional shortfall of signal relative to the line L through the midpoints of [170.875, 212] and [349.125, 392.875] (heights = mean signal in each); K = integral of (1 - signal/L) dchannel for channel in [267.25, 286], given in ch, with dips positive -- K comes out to 5.2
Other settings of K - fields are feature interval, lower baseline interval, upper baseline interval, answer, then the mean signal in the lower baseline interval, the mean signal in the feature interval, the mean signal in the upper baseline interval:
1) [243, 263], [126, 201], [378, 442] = -4.1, 55.7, 80.1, 85.1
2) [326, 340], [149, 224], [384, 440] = -1.1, 60.8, 83.4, 85.8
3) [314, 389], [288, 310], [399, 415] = 2.9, 81.7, 80.6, 86.1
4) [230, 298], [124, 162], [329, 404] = -4.1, 49.7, 70.5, 81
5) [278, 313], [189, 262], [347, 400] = 1.2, 71.3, 73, 80.4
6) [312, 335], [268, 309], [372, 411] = -2.5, 67.8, 80.6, 82.2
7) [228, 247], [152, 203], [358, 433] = -1.6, 59.5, 71.8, 83.5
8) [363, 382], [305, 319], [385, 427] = 0.7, 81.7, 80.6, 84.9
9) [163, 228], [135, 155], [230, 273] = -1.4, 49.4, 63.1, 75.4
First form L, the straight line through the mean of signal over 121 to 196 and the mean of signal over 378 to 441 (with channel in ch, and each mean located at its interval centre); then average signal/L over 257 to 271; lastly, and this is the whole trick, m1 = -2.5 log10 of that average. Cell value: -0.18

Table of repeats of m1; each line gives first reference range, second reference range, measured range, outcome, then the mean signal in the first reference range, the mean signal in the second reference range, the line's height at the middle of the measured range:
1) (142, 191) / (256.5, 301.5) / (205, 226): -0.08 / 54.6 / 68.8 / 60.8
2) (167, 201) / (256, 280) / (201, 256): -0.08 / 62.4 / 66.4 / 64.5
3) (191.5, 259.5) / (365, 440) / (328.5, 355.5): -0.02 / 70.7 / 84.2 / 79.6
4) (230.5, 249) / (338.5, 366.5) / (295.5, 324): -0.03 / 73.8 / 80.8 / 78.2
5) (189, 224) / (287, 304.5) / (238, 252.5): -0.05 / 68.1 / 80.5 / 73.5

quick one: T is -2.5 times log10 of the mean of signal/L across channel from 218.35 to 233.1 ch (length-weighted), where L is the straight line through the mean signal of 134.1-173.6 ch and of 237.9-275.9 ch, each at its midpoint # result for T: 0.04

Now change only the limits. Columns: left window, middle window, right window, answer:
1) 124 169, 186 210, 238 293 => -0.17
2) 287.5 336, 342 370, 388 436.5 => 0.04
